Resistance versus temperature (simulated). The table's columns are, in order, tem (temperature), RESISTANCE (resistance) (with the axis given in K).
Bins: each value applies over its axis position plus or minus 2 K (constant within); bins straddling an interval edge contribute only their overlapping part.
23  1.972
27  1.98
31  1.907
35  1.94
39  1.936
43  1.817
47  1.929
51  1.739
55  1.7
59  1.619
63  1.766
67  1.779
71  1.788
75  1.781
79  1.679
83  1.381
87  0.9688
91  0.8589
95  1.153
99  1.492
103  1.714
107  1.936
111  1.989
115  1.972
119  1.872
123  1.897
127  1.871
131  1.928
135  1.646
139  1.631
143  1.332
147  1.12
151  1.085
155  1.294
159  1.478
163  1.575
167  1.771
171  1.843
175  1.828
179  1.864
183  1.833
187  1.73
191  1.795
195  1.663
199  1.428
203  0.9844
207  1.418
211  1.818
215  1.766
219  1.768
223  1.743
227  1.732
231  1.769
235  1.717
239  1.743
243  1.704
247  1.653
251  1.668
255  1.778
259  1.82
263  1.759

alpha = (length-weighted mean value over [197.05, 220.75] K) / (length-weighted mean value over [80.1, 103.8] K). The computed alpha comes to 1.2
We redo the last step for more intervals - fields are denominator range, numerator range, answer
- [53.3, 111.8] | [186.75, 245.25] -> 1.05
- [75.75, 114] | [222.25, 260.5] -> 1.16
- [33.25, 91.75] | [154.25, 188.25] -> 1.03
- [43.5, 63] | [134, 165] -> 0.79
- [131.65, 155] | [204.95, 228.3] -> 1.23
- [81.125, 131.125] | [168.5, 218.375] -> 1.04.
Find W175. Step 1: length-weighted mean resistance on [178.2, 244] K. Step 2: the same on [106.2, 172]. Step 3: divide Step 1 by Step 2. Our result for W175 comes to 1.0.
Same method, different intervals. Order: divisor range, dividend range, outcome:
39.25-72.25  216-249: 0.97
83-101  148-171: 1.27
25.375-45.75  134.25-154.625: 0.70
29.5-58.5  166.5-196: 0.98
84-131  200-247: 1.02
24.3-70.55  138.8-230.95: 0.87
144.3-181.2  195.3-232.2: 1.04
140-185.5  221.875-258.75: 1.11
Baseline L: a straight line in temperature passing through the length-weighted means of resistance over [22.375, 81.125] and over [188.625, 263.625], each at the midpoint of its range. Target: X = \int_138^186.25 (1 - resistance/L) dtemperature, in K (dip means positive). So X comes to 4.6 K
